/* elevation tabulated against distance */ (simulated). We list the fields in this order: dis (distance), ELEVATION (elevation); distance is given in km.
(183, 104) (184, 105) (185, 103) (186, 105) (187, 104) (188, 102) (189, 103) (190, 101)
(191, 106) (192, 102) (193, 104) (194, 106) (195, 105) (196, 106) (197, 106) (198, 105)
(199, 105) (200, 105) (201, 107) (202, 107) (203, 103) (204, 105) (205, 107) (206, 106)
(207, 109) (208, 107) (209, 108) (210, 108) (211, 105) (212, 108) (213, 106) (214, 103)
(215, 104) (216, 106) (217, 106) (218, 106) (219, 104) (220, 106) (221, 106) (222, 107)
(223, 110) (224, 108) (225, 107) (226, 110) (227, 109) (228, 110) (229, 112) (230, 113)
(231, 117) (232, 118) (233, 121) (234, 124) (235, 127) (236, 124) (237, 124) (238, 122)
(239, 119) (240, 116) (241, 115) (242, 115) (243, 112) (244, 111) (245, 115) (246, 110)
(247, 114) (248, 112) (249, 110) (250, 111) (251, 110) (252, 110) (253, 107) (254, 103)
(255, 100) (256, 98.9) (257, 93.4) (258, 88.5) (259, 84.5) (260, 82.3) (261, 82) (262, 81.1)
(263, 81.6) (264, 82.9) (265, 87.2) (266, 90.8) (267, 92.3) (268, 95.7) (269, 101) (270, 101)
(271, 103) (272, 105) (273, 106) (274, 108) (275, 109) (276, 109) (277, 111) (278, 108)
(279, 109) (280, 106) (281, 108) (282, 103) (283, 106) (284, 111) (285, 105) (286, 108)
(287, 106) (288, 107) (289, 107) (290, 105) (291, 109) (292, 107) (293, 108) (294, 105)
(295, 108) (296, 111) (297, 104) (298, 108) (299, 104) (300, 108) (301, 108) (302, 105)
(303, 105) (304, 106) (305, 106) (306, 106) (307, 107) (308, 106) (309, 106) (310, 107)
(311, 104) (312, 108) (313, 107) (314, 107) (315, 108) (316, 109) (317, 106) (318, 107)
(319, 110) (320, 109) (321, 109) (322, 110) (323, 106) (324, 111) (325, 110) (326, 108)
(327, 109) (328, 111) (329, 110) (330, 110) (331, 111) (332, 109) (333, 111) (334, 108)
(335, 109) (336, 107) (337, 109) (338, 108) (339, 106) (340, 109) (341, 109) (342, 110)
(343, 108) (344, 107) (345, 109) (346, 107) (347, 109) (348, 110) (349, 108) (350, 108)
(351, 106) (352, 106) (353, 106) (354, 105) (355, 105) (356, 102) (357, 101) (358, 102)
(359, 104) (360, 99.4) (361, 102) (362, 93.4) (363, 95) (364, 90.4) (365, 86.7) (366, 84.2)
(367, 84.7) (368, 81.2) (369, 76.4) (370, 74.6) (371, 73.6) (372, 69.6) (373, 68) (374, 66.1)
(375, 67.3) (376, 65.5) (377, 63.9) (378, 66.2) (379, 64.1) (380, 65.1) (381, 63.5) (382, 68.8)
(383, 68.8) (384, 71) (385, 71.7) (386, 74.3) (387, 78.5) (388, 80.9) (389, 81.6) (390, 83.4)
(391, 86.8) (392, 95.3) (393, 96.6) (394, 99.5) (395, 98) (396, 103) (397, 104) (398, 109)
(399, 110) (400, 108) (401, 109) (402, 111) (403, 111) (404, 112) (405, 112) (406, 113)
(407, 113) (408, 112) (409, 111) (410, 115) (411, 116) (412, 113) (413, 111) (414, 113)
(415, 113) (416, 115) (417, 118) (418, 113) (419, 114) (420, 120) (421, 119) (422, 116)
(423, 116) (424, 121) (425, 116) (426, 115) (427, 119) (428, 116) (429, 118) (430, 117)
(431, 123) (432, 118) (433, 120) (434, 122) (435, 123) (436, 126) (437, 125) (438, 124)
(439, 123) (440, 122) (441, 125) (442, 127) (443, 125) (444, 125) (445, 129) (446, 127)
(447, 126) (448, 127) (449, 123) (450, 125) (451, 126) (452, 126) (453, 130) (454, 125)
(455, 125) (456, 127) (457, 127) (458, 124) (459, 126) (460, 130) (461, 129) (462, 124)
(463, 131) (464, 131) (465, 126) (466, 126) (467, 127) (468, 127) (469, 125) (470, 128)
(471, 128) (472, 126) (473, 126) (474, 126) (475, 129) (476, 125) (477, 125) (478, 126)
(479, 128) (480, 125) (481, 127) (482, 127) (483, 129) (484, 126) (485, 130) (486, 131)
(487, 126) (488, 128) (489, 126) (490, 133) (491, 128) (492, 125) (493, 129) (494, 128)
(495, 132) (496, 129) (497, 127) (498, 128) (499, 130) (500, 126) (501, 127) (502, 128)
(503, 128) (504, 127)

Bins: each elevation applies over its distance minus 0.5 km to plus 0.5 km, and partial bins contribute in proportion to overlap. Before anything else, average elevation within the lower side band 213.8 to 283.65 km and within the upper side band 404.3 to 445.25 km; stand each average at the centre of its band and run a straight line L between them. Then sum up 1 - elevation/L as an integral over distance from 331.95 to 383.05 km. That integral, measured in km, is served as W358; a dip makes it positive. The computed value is 9.2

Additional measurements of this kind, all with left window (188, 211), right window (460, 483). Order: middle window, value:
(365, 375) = 3.65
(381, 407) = 5.78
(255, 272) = 2.99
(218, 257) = -1.28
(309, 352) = 2.76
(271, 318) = 2.51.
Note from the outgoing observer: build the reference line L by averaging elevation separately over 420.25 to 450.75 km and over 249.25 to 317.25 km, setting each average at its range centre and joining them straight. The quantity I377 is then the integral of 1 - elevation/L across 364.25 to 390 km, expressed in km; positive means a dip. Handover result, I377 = 9.4 km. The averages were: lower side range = 103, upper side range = 122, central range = 73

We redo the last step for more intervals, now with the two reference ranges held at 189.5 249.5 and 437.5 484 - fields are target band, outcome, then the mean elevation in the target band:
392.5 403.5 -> 1.51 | 105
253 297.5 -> 5.00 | 101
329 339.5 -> 0.79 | 109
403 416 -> 1.06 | 113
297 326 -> 2.23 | 107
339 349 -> 0.84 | 108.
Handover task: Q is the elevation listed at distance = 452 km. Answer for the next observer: 126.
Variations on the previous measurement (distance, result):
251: 110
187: 104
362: 93.4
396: 103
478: 126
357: 101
